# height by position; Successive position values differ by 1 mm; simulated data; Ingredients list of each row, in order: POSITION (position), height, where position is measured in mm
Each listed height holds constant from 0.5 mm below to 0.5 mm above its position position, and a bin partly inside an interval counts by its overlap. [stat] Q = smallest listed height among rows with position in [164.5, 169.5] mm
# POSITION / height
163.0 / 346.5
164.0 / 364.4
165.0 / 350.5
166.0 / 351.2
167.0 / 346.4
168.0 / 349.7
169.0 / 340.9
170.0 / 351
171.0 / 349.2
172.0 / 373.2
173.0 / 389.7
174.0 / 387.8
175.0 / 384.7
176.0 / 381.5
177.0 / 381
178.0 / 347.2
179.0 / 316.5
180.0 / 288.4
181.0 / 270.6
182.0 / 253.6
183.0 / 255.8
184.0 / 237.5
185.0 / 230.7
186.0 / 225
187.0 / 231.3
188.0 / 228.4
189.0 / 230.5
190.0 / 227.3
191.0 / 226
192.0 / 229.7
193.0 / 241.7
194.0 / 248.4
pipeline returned 340.9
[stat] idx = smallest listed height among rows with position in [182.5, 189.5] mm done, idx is 225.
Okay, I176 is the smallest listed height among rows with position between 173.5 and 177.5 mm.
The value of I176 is 381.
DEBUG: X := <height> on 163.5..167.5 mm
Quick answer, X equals 353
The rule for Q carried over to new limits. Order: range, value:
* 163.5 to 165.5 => 350.5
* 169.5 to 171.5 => 349.2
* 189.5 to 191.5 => 226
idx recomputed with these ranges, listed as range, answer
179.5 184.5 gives 237.5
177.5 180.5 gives 288.4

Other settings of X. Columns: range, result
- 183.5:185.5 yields 234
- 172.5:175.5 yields 387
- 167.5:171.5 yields 348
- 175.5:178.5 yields 370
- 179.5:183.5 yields 267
